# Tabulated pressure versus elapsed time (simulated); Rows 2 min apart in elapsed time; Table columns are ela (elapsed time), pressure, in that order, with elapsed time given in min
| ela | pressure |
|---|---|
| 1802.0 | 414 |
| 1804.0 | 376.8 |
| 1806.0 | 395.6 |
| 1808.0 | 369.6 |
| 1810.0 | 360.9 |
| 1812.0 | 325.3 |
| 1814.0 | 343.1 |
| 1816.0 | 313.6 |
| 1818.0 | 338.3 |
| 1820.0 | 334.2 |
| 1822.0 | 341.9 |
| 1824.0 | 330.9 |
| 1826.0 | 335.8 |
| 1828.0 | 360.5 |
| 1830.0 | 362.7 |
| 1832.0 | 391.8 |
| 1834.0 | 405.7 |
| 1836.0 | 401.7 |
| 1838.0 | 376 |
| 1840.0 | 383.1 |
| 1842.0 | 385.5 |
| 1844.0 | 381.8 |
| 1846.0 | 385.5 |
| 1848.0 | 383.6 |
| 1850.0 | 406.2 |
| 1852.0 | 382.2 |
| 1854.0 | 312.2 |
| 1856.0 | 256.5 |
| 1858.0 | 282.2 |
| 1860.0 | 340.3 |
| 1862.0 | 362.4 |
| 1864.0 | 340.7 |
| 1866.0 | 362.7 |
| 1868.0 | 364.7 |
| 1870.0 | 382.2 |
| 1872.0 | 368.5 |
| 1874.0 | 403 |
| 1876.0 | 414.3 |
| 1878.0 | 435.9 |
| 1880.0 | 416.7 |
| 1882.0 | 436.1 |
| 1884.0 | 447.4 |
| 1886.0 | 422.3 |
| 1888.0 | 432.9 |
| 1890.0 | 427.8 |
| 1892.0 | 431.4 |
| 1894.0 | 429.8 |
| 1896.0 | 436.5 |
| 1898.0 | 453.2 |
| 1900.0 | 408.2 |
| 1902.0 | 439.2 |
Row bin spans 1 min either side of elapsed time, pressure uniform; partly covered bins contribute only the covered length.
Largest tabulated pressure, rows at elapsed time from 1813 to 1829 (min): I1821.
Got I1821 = 360.5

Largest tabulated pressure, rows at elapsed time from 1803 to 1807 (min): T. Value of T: 395.6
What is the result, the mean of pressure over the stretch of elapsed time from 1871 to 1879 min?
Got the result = 405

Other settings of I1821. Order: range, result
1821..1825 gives 341.9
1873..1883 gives 436.1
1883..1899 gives 453.2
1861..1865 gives 362.4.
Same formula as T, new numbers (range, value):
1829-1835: 405.7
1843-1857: 406.2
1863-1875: 403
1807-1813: 369.6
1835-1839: 401.7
